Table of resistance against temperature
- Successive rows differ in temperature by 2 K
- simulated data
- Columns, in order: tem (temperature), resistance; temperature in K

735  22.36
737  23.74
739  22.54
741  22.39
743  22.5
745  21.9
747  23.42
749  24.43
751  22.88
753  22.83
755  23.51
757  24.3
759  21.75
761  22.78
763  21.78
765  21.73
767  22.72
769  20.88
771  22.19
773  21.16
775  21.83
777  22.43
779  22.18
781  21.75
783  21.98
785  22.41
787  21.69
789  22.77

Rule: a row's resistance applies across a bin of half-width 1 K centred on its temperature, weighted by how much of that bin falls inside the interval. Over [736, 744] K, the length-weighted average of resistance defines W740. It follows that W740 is 22.8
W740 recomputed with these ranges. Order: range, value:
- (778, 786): 22.1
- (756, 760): 23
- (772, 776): 21.5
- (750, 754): 22.9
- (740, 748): 22.6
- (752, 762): 23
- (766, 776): 21.8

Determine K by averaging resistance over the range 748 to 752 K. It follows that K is 23.7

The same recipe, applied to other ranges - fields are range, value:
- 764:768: 22.2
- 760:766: 22.1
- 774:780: 22.1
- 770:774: 21.7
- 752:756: 23.2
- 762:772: 21.9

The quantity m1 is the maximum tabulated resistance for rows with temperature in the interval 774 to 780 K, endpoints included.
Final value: 22.43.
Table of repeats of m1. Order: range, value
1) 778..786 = 22.41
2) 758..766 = 22.78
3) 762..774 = 22.72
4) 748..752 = 24.43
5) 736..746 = 23.74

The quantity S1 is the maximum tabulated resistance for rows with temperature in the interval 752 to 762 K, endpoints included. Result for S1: 24.3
